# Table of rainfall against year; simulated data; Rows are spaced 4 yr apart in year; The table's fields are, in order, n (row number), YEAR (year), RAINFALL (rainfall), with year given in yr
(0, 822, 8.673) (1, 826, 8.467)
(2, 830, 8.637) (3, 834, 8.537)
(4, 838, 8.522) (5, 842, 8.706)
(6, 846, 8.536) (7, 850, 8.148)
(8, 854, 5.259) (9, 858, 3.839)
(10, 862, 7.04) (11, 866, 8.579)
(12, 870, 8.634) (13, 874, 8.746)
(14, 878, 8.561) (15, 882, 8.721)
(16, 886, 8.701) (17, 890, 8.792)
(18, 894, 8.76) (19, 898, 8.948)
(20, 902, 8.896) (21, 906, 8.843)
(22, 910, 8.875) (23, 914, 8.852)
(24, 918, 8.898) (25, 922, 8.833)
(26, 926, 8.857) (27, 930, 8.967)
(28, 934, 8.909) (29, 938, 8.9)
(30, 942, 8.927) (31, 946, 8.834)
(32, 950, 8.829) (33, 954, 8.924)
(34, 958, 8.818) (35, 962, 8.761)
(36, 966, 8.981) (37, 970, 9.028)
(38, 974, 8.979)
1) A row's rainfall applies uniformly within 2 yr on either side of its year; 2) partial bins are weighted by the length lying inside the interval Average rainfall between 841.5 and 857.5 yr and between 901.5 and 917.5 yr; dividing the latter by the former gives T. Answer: 1.2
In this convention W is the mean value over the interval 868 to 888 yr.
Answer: 8.67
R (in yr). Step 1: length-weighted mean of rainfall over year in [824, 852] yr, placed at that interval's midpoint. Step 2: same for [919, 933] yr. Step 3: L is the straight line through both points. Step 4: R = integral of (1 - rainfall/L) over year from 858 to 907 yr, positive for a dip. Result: 1.7 yr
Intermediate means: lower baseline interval 8.51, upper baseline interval 8.89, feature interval 8.4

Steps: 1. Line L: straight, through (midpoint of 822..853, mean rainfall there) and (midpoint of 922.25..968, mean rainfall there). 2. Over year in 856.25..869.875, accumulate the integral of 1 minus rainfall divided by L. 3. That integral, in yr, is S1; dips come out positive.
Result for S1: 2.7 yr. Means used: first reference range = 8.41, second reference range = 8.88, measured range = 6.83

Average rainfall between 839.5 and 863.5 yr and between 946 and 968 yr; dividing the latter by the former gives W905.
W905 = 1.27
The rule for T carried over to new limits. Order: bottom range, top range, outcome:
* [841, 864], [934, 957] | 1.30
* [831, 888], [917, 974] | 1.12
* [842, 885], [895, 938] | 1.16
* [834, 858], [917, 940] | 1.18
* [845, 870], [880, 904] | 1.26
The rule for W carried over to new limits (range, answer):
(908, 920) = 8.88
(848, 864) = 6.07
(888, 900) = 8.83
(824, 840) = 8.54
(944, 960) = 8.85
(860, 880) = 8.31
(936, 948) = 8.89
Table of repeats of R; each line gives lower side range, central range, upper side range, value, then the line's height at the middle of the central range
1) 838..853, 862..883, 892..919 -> 0.1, 8.53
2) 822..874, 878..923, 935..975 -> -2.5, 8.35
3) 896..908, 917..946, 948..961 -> -0.1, 8.87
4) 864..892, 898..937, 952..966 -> -0.5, 8.76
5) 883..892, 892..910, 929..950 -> -0.2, 8.78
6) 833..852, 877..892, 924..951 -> -0.1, 8.67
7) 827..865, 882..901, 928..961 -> -1.5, 8.15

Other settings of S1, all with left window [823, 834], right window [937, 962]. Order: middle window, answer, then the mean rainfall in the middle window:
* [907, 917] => -0.11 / 8.86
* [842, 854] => 1.00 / 7.89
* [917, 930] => -0.12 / 8.88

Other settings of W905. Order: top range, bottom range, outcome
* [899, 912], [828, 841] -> 1.04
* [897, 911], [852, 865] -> 1.58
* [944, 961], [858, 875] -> 1.15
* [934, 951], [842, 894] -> 1.13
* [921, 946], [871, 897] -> 1.02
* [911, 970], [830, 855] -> 1.09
